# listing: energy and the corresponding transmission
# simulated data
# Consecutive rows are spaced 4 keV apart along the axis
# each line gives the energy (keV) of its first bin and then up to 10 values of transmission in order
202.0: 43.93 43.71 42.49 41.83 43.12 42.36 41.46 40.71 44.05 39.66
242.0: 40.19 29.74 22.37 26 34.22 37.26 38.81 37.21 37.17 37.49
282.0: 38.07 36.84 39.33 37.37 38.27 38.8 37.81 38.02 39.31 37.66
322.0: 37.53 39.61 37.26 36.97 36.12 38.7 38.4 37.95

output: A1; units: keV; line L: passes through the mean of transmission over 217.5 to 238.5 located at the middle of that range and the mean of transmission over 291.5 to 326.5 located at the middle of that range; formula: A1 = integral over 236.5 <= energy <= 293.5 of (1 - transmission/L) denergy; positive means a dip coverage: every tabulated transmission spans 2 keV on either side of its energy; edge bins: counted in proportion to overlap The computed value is 6.91 keV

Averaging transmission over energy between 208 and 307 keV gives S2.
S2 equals 37.7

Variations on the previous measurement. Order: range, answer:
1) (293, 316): 38.3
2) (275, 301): 37.9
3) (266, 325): 38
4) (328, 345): 37.3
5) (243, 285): 34.1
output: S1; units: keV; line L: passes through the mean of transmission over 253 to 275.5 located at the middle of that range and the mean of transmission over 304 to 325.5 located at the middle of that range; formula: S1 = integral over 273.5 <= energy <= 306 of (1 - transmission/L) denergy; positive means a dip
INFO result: -1.0 keV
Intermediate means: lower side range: 35.5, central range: 37.9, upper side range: 38.2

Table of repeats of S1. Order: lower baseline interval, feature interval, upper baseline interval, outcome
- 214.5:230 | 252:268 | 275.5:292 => 2.2 keV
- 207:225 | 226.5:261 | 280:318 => 5.1 keV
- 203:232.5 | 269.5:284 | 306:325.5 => 0.9 keV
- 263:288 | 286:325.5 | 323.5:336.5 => -0.5 keV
